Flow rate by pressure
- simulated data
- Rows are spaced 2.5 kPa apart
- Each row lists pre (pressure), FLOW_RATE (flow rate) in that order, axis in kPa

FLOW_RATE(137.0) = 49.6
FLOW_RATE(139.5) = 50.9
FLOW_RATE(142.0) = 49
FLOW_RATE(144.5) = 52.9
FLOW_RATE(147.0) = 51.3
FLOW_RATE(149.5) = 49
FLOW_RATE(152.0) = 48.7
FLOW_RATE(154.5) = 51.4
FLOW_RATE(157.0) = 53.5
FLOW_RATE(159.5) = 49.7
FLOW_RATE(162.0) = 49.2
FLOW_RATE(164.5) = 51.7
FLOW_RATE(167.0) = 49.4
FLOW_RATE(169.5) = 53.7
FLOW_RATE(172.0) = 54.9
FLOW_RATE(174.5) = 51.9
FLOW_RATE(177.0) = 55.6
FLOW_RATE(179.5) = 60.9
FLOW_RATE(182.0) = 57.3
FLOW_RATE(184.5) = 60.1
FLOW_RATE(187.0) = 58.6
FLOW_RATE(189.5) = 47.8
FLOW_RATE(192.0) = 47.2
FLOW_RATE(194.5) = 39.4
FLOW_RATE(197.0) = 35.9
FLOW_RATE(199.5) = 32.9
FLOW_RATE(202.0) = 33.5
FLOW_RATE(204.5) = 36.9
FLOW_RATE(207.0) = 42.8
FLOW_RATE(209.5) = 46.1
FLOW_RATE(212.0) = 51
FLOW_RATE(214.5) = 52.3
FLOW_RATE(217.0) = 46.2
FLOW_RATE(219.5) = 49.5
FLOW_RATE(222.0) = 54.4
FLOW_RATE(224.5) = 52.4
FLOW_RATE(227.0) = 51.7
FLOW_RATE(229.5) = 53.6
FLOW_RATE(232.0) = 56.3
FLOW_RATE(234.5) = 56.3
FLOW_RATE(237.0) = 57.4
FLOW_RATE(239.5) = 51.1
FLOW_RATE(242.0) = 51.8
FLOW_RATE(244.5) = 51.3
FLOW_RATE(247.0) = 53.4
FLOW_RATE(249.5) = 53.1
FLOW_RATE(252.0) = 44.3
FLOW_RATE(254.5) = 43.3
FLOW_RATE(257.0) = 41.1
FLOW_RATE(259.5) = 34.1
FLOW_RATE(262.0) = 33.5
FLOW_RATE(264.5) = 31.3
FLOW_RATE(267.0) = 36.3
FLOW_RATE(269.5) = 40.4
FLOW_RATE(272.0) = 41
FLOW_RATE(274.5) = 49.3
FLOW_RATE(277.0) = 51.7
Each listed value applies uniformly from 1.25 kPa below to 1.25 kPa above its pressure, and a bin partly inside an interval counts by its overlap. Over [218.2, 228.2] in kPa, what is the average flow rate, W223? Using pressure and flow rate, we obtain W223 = 52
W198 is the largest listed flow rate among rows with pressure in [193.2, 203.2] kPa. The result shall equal 39.4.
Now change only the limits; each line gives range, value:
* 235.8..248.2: 57.4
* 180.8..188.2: 60.1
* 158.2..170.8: 53.7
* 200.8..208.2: 42.8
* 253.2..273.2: 43.3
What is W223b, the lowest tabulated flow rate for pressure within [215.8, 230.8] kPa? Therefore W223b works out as 46.2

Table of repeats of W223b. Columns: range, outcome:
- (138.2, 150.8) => 49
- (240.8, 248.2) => 51.3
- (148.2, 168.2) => 48.7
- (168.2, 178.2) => 51.9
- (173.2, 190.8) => 47.8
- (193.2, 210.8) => 32.9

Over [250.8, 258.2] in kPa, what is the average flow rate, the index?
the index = 42.9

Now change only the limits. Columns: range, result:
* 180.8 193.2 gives 54.2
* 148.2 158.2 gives 50.6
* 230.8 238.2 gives 56.7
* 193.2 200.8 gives 36.1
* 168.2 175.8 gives 53.5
